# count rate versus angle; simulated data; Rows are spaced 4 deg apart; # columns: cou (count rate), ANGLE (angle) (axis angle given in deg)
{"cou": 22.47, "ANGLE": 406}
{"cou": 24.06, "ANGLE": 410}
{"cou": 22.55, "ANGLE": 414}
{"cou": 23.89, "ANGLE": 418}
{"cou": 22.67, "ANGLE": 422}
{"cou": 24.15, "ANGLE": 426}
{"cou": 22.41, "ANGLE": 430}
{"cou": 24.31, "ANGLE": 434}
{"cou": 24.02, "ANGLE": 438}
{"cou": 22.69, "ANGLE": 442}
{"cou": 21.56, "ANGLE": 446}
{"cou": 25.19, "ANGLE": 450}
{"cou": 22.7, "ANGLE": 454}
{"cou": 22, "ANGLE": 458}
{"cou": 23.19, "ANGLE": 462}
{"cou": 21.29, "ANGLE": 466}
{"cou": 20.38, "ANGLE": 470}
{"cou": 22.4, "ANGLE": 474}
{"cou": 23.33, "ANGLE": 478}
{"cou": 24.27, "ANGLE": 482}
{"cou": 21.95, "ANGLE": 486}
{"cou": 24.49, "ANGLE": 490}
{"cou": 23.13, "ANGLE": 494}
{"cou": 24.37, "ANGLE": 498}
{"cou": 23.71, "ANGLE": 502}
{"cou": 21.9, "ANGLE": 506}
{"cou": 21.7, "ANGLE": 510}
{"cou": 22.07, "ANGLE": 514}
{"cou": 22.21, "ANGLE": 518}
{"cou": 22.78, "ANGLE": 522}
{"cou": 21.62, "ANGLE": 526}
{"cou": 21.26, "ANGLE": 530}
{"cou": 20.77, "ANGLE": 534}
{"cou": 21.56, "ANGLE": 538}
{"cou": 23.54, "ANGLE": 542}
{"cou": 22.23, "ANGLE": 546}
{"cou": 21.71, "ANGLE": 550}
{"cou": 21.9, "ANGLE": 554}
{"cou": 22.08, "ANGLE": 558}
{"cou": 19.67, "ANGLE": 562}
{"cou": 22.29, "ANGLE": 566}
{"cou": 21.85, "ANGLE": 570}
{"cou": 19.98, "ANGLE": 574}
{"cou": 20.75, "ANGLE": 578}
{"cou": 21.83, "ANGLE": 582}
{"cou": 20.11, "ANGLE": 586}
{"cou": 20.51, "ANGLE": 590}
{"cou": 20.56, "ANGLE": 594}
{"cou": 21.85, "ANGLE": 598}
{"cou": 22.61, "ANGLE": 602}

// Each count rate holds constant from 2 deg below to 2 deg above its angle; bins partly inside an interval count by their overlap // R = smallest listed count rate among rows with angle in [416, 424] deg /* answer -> 22.67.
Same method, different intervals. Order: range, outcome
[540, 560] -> 21.71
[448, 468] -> 21.29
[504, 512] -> 21.7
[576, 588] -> 20.11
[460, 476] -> 20.38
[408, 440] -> 22.41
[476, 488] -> 21.95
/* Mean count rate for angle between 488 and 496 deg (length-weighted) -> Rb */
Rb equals 23.8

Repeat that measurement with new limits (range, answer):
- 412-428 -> 23.3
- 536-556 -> 22.2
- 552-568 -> 21.5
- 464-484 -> 22.3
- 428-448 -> 23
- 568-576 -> 20.9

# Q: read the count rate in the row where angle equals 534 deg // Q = 20.77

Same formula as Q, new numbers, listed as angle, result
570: 21.85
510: 21.7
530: 21.26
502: 23.71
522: 22.78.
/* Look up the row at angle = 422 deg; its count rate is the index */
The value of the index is 22.67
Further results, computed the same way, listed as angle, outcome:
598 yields 21.85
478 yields 23.33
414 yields 22.55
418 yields 23.89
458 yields 22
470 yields 20.38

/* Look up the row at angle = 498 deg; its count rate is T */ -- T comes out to 24.37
